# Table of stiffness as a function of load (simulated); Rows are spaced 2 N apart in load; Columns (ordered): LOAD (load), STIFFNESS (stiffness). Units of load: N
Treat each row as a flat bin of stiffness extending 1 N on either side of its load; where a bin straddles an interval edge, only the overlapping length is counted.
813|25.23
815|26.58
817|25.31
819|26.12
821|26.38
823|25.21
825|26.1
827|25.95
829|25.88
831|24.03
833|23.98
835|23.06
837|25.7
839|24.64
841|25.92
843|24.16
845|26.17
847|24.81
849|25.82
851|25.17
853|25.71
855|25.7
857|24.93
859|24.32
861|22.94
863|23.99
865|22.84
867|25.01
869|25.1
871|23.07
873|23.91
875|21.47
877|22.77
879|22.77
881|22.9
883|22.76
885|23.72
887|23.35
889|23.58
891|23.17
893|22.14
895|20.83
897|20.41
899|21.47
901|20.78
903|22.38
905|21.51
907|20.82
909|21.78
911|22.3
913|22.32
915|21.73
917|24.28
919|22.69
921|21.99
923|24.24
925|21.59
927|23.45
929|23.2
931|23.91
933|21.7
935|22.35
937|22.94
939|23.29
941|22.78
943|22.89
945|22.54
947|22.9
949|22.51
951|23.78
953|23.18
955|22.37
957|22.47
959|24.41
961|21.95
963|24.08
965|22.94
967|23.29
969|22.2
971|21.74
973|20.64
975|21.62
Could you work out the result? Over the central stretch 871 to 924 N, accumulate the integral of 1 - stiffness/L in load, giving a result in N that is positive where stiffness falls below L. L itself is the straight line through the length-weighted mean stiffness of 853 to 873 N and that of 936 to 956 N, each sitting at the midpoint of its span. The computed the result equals 2.9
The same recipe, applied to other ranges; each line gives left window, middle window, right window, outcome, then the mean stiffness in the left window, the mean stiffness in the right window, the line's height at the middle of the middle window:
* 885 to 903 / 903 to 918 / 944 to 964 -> 0.1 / 22.1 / 23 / 22.3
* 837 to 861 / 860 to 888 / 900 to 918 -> 0.6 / 25.1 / 22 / 23.8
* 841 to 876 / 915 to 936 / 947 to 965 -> 0.6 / 24.5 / 23.1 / 23.5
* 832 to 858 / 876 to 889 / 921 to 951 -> 0.6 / 25.1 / 22.9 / 24.2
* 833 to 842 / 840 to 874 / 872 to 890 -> -1.0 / 24.7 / 23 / 24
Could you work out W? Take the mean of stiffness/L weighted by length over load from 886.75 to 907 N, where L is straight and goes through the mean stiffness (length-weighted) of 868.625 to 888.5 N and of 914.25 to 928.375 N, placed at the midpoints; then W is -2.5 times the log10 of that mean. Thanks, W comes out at 0.06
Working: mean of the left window 23.1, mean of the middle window 21.9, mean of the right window 22.9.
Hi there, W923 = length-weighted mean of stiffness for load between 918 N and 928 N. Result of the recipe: 22.8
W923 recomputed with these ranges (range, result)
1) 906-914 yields 21.8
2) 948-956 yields 23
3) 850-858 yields 25.4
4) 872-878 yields 22.7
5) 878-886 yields 23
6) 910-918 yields 22.7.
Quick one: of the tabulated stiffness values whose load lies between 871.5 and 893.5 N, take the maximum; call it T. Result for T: 23.91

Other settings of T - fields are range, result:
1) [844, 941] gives 26.17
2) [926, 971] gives 24.41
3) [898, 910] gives 22.38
